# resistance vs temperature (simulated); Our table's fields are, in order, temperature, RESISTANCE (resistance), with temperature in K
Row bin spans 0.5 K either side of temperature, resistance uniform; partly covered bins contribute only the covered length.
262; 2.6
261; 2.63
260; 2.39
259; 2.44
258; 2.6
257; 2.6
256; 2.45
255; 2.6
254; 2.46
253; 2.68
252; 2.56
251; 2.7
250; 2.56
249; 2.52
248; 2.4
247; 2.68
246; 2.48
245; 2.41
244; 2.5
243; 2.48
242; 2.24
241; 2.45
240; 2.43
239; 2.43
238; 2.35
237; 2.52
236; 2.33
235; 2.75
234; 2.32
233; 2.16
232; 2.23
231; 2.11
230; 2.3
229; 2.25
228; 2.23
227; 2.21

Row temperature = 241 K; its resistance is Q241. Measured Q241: 2.45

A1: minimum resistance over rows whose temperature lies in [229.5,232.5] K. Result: 2.11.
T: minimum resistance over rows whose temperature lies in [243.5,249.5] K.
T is 2.4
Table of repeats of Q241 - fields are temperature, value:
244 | 2.5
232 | 2.23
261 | 2.63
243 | 2.48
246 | 2.48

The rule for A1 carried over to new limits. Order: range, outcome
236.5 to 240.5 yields 2.35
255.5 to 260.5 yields 2.39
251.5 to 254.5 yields 2.46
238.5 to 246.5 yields 2.24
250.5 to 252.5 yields 2.56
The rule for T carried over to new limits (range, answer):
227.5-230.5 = 2.23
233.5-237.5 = 2.32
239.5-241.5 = 2.43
